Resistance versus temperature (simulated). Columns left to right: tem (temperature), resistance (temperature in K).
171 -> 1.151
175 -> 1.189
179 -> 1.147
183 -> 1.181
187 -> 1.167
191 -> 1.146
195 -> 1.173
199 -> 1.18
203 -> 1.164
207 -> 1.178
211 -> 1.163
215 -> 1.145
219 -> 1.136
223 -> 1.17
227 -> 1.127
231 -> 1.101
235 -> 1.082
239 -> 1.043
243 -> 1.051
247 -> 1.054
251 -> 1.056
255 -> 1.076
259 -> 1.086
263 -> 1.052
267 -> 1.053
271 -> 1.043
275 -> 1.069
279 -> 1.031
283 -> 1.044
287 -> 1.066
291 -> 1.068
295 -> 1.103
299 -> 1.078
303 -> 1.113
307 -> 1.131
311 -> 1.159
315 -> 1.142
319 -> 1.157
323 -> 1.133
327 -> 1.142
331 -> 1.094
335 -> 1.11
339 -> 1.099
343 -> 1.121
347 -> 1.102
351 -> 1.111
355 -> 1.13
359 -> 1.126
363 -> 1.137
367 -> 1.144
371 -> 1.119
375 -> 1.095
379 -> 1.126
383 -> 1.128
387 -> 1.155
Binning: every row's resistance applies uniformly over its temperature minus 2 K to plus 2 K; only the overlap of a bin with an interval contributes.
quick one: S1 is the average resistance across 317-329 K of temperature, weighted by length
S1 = 1.14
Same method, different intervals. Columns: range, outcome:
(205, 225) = 1.16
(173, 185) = 1.17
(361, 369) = 1.14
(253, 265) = 1.07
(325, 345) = 1.11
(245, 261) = 1.07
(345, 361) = 1.12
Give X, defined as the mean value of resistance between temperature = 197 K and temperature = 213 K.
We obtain 1.17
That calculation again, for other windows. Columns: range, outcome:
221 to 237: 1.12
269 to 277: 1.06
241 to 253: 1.05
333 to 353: 1.11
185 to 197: 1.16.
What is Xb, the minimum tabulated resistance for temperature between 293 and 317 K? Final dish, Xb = 1.078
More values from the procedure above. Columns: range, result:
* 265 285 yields 1.031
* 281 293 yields 1.044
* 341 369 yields 1.102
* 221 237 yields 1.082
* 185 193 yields 1.146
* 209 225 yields 1.136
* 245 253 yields 1.054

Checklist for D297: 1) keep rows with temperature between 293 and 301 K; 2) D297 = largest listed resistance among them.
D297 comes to 1.103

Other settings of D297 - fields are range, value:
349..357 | 1.13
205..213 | 1.178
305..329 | 1.159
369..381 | 1.126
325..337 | 1.142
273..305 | 1.113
